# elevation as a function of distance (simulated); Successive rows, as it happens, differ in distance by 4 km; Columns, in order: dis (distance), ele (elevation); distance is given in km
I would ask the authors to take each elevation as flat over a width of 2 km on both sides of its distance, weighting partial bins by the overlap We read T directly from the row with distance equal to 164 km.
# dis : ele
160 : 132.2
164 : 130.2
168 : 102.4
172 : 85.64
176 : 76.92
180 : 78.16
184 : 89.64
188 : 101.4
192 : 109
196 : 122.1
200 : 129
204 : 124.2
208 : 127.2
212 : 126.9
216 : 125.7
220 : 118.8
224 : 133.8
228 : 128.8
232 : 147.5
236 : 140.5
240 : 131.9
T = 130.2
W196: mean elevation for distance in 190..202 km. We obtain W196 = 120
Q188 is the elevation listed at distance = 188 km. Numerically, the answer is 101.4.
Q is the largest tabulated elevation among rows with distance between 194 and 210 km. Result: 129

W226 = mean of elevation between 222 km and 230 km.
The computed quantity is 131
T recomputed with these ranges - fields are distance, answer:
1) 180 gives 78.16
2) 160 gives 132.2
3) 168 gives 102.4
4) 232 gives 147.5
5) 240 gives 131.9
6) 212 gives 126.9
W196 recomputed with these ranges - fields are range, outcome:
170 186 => 82.6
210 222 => 124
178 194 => 94.6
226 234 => 138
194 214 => 126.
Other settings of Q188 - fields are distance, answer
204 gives 124.2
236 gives 140.5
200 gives 129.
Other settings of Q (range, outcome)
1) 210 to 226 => 133.8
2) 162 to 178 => 130.2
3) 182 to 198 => 122.1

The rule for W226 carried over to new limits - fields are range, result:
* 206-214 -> 127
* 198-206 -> 127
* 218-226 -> 126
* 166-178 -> 88.3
